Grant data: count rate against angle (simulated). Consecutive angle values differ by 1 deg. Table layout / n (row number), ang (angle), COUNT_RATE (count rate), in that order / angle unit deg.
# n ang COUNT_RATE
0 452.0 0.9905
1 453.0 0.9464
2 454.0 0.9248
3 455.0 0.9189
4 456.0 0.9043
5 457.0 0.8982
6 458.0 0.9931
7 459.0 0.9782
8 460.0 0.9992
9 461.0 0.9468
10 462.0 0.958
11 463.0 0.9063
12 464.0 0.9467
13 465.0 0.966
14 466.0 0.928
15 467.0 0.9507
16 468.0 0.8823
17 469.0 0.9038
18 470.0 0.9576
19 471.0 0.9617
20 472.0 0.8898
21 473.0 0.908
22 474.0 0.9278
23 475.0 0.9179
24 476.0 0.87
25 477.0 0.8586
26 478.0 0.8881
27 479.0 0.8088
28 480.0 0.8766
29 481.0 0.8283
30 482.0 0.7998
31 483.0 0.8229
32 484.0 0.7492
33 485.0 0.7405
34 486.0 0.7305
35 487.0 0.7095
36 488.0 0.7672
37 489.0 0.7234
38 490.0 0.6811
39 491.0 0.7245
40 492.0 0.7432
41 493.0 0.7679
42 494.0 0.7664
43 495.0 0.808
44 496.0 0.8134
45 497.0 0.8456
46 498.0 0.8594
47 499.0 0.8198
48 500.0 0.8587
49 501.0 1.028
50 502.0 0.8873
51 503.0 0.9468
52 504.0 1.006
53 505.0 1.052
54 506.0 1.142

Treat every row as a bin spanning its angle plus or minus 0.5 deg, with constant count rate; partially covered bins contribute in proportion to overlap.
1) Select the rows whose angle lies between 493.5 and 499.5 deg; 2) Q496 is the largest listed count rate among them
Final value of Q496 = 0.8594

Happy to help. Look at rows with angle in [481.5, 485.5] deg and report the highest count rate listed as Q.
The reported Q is 0.8229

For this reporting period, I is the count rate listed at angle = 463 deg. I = 0.9063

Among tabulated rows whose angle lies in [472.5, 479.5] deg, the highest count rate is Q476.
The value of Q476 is 0.9278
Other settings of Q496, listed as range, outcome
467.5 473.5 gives 0.9617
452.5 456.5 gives 0.9464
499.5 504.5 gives 1.028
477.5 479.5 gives 0.8881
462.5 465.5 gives 0.966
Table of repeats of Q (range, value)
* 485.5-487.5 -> 0.7305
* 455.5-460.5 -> 0.9992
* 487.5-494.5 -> 0.7679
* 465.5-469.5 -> 0.9507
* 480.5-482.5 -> 0.8283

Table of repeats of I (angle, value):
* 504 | 1.006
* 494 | 0.7664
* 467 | 0.9507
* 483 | 0.8229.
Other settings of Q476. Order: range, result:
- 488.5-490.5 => 0.7234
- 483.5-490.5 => 0.7672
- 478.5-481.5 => 0.8766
